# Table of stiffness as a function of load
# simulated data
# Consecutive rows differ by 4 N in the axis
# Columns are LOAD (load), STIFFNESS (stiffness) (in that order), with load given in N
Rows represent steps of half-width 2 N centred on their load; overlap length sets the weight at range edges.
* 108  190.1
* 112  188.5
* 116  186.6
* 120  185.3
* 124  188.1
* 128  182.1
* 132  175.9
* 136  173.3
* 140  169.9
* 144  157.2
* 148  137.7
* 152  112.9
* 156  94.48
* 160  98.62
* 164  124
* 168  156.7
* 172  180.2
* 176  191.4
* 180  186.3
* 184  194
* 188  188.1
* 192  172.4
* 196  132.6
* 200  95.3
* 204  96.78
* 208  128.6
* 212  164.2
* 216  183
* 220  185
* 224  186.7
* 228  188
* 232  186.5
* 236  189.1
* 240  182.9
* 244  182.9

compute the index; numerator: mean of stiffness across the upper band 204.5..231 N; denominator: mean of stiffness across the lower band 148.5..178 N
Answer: 1.2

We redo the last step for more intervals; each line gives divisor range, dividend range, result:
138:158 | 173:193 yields 1.39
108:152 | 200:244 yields 0.97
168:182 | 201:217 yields 0.76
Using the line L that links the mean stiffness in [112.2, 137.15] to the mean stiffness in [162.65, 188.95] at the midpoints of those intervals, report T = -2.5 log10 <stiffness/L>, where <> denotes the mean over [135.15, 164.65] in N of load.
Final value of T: 0.33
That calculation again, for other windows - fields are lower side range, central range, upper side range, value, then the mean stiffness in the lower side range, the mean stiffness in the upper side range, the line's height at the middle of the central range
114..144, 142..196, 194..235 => 0.10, 179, 156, 168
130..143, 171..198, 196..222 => -0.17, 172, 141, 152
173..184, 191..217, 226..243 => 0.35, 189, 186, 188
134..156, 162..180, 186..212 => -0.17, 145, 138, 142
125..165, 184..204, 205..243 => 0.11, 144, 175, 163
